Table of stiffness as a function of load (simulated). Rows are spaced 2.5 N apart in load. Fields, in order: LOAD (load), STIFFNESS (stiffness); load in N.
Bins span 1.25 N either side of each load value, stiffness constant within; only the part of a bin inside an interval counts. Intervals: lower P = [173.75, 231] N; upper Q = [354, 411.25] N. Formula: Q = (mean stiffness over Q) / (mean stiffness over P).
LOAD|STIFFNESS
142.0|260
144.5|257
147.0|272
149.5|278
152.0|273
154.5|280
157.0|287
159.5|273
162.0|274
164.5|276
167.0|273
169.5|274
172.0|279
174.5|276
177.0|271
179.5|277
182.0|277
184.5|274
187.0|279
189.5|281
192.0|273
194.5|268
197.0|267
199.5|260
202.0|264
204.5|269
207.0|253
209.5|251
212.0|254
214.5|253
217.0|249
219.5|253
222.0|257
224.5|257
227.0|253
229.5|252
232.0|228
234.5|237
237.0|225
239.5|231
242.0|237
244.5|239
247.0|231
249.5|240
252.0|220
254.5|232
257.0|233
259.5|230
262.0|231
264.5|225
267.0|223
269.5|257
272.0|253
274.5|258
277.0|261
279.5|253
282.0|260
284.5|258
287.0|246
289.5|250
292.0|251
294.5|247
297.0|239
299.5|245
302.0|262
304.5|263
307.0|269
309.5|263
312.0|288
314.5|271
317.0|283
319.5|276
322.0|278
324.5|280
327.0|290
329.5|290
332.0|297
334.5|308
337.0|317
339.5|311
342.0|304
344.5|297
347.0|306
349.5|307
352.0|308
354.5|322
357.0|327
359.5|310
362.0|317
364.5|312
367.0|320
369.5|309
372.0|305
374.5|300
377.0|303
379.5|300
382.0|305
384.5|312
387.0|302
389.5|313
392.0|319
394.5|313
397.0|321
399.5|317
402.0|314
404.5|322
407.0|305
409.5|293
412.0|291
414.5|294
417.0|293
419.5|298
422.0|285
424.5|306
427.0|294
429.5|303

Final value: 1.18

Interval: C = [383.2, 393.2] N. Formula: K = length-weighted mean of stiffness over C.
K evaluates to 311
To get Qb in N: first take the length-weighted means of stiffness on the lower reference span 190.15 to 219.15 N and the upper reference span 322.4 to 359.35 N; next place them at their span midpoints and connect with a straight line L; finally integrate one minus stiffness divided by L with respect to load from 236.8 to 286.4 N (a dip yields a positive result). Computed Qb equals 6.8 N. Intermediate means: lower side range 260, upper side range 304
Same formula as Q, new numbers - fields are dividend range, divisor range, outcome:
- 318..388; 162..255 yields 1.18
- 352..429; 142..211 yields 1.13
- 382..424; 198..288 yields 1.25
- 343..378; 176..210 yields 1.15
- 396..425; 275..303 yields 1.20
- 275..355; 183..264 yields 1.11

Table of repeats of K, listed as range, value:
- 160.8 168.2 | 274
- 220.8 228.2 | 256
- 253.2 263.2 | 231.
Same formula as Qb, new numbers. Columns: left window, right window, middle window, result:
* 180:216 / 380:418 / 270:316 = 4.5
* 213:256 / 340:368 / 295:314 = 1.4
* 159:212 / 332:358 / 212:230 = 1.7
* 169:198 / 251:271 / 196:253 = 1.2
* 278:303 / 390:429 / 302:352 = -4.0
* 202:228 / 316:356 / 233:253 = 2.5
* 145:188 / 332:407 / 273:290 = 2.3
